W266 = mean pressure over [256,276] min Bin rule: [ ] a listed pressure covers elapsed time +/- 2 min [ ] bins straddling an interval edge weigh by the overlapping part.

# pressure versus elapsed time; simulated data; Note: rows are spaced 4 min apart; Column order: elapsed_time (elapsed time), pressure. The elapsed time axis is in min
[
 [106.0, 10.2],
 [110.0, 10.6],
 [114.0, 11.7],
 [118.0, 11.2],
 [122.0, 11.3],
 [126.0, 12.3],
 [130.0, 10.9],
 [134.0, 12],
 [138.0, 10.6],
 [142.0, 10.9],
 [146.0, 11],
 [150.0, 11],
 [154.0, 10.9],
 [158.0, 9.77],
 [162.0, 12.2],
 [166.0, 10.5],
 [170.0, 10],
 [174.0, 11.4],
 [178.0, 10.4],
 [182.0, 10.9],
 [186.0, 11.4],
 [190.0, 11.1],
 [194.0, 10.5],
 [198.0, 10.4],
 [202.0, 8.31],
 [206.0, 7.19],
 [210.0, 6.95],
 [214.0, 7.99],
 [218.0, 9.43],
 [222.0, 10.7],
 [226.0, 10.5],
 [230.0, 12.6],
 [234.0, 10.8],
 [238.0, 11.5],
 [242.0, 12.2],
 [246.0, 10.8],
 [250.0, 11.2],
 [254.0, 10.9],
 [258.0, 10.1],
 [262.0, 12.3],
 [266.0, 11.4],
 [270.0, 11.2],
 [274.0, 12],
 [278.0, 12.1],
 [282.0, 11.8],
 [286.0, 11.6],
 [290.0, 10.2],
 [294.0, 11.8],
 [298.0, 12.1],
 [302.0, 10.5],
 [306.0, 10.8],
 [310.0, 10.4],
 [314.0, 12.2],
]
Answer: 11.4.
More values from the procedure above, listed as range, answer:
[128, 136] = 11.4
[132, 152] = 11.1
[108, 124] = 11.2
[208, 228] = 9.11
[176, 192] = 10.9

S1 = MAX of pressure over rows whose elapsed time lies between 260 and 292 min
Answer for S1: 12.3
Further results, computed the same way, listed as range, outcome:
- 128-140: 12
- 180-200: 11.4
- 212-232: 12.6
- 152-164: 12.2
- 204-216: 7.99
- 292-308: 12.1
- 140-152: 11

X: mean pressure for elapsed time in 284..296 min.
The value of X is 11.2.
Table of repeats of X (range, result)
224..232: 11.6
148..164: 11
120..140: 11.4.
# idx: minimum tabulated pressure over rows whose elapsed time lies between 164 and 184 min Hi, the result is 10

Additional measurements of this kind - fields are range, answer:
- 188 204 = 8.31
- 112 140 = 10.6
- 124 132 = 10.9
